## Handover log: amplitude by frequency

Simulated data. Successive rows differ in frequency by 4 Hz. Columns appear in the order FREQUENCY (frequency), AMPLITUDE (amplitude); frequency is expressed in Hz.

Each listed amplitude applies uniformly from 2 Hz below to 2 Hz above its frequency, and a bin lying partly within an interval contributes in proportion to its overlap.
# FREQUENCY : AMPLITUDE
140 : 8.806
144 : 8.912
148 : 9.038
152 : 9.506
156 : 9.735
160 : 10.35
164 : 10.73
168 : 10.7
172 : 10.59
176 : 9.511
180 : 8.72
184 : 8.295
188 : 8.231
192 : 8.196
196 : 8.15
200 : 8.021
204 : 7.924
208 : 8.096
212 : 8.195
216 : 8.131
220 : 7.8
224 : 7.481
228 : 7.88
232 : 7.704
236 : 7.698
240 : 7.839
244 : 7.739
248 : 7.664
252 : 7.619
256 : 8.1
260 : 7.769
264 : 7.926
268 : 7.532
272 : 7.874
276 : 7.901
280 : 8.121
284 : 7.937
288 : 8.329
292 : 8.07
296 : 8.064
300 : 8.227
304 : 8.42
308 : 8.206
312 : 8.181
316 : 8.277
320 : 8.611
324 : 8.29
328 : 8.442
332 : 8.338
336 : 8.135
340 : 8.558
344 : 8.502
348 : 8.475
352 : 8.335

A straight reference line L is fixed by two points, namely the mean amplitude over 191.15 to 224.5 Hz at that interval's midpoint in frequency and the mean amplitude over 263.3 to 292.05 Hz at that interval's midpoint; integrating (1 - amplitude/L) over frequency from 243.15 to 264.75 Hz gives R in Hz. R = 0.48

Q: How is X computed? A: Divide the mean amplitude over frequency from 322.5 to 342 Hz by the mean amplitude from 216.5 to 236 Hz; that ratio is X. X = 1.08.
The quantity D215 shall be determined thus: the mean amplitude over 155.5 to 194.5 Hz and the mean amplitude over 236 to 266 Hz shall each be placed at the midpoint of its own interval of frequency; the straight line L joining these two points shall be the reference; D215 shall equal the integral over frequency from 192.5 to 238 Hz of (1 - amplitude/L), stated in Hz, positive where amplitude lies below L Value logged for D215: 3.5 Hz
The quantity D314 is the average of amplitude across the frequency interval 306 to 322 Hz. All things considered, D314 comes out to 8.32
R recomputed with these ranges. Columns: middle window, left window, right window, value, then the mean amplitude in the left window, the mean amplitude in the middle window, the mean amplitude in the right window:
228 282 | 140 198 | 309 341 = 6.0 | 9.31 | 7.81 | 8.34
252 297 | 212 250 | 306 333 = 0.6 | 7.79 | 7.95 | 8.33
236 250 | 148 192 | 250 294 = 1.1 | 9.54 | 7.74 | 7.93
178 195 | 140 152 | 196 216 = 0.1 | 9.04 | 8.35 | 8.08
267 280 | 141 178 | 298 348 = 1.4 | 9.87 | 7.84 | 8.35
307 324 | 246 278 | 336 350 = -0.2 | 7.8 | 8.32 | 8.46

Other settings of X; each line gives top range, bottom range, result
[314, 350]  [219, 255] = 1.09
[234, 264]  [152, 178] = 0.76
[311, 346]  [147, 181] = 0.84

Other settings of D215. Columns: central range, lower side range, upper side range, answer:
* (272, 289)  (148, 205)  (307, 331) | 1.1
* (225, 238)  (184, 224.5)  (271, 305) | 0.5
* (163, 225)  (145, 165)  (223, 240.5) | 0.7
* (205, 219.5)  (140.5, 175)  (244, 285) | 1.2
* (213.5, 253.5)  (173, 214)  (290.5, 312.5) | 2.7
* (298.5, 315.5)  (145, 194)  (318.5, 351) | 0.6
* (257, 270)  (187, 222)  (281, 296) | 0.5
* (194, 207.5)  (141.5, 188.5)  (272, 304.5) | 1.6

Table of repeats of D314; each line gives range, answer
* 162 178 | 10.4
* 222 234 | 7.69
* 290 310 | 8.2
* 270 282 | 7.97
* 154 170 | 10.4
